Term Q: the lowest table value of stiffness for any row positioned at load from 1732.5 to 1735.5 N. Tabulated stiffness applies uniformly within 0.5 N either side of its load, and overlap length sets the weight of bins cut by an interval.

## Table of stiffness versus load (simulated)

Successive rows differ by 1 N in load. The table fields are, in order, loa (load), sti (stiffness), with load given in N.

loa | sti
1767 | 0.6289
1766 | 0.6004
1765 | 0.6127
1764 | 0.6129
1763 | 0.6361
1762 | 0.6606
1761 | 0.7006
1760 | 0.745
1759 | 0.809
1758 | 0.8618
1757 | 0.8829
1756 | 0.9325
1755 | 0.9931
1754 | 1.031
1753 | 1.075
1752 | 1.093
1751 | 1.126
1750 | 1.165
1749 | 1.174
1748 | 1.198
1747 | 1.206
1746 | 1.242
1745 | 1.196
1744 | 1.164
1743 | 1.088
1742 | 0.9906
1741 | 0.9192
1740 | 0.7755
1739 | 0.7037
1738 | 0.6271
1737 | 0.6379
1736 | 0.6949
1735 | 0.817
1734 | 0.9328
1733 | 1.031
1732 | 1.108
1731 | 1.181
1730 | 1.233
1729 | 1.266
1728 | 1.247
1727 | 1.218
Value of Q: 0.817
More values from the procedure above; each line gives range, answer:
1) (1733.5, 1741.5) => 0.6271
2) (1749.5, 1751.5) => 1.126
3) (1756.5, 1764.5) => 0.6129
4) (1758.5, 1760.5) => 0.745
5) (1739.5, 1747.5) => 0.7755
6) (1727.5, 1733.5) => 1.031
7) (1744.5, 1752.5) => 1.093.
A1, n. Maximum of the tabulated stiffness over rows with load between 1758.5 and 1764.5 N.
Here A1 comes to 0.809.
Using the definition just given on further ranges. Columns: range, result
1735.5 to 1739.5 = 0.7037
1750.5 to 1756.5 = 1.126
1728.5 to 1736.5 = 1.266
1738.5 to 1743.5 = 1.088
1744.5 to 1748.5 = 1.242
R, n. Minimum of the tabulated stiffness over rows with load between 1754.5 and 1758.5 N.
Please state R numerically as 0.8618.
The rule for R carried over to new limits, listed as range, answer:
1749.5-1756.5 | 0.9325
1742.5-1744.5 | 1.088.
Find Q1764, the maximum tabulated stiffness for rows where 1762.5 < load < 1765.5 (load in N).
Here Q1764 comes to 0.6361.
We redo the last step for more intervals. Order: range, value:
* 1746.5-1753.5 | 1.206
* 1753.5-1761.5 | 1.031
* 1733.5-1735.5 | 0.9328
